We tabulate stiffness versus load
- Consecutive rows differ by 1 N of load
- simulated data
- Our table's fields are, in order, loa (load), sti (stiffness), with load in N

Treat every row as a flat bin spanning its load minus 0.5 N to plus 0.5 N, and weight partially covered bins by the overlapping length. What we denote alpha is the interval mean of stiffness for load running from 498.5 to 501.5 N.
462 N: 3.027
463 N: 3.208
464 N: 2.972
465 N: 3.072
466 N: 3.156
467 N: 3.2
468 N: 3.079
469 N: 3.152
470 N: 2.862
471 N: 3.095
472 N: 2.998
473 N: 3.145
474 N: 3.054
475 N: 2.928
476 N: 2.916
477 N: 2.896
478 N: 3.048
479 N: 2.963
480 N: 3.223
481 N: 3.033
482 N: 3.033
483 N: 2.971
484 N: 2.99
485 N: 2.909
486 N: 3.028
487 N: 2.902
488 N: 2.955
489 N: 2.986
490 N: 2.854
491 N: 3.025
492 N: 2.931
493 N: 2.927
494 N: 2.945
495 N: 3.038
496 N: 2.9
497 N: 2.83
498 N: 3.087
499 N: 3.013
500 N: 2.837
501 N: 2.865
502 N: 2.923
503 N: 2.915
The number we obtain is 2.9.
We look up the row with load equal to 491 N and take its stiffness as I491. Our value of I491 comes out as 3.025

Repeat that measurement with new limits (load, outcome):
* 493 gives 2.927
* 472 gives 2.998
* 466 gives 3.156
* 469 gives 3.152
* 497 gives 2.83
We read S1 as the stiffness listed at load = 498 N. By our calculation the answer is 3.087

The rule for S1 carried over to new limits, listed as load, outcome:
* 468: 3.079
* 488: 2.955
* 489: 2.986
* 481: 3.033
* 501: 2.865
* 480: 3.223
